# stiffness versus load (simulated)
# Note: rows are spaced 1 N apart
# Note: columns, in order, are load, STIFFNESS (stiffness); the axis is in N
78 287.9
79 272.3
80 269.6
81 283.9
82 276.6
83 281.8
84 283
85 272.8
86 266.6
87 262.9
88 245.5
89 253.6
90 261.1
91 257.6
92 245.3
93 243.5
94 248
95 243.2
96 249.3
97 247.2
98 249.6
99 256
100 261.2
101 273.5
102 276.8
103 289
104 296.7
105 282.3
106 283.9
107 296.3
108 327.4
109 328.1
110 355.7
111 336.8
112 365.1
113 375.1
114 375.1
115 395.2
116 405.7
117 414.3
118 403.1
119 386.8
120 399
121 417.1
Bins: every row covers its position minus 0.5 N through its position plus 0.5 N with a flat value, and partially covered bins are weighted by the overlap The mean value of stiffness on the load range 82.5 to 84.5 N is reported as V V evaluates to 282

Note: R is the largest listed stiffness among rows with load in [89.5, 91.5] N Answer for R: 261.1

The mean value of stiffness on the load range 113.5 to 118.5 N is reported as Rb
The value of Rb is 399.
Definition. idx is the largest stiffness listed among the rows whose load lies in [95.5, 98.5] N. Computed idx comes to 249.6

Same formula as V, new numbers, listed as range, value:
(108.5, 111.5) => 340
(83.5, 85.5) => 278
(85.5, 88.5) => 258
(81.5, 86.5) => 276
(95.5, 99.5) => 251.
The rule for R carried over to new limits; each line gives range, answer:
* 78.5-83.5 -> 283.9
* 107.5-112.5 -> 365.1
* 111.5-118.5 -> 414.3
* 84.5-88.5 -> 272.8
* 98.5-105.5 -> 296.7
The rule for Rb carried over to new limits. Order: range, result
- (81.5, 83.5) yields 279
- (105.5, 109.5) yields 309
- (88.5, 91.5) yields 257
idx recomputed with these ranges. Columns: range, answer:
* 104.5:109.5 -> 328.1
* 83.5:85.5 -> 283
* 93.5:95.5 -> 248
